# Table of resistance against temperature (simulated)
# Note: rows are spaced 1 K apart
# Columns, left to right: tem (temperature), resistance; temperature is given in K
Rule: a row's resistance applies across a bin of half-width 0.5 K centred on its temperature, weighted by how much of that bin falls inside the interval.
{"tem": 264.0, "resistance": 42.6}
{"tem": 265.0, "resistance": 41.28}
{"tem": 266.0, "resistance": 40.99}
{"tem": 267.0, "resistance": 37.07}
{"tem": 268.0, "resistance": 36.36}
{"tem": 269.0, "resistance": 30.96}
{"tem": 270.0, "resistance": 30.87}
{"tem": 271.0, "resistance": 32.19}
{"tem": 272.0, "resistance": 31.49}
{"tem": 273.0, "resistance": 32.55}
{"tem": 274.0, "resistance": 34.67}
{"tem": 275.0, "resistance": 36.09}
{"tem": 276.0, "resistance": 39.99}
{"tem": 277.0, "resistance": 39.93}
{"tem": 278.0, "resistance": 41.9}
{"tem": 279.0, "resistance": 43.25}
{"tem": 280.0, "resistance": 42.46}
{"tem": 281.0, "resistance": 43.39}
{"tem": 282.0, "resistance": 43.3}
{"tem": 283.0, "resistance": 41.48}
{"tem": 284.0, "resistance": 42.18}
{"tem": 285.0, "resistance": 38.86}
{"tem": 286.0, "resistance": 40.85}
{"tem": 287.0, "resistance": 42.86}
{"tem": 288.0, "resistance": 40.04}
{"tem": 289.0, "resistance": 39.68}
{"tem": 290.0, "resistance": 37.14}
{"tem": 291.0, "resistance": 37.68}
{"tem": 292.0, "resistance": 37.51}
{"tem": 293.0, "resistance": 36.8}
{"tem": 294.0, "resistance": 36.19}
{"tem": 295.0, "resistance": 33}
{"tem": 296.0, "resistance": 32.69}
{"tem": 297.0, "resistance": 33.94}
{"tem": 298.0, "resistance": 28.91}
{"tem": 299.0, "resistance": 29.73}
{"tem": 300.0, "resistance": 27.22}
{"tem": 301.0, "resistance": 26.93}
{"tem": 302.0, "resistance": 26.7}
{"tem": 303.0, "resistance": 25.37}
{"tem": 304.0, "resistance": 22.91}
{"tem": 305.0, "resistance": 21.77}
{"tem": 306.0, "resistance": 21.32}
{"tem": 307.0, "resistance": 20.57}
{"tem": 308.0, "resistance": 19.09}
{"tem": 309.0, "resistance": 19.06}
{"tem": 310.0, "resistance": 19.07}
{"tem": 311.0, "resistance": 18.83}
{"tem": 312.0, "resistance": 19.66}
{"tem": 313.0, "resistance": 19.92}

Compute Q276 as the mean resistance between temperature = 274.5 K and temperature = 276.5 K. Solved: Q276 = 38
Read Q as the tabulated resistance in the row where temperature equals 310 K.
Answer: 19.07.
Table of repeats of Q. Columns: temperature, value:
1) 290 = 37.14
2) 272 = 31.49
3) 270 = 30.87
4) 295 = 33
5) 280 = 42.46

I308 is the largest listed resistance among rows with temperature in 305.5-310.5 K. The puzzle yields 21.32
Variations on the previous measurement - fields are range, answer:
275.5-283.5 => 43.39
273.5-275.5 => 36.09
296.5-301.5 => 33.94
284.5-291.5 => 42.86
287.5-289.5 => 40.04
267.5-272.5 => 36.36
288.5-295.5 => 39.68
